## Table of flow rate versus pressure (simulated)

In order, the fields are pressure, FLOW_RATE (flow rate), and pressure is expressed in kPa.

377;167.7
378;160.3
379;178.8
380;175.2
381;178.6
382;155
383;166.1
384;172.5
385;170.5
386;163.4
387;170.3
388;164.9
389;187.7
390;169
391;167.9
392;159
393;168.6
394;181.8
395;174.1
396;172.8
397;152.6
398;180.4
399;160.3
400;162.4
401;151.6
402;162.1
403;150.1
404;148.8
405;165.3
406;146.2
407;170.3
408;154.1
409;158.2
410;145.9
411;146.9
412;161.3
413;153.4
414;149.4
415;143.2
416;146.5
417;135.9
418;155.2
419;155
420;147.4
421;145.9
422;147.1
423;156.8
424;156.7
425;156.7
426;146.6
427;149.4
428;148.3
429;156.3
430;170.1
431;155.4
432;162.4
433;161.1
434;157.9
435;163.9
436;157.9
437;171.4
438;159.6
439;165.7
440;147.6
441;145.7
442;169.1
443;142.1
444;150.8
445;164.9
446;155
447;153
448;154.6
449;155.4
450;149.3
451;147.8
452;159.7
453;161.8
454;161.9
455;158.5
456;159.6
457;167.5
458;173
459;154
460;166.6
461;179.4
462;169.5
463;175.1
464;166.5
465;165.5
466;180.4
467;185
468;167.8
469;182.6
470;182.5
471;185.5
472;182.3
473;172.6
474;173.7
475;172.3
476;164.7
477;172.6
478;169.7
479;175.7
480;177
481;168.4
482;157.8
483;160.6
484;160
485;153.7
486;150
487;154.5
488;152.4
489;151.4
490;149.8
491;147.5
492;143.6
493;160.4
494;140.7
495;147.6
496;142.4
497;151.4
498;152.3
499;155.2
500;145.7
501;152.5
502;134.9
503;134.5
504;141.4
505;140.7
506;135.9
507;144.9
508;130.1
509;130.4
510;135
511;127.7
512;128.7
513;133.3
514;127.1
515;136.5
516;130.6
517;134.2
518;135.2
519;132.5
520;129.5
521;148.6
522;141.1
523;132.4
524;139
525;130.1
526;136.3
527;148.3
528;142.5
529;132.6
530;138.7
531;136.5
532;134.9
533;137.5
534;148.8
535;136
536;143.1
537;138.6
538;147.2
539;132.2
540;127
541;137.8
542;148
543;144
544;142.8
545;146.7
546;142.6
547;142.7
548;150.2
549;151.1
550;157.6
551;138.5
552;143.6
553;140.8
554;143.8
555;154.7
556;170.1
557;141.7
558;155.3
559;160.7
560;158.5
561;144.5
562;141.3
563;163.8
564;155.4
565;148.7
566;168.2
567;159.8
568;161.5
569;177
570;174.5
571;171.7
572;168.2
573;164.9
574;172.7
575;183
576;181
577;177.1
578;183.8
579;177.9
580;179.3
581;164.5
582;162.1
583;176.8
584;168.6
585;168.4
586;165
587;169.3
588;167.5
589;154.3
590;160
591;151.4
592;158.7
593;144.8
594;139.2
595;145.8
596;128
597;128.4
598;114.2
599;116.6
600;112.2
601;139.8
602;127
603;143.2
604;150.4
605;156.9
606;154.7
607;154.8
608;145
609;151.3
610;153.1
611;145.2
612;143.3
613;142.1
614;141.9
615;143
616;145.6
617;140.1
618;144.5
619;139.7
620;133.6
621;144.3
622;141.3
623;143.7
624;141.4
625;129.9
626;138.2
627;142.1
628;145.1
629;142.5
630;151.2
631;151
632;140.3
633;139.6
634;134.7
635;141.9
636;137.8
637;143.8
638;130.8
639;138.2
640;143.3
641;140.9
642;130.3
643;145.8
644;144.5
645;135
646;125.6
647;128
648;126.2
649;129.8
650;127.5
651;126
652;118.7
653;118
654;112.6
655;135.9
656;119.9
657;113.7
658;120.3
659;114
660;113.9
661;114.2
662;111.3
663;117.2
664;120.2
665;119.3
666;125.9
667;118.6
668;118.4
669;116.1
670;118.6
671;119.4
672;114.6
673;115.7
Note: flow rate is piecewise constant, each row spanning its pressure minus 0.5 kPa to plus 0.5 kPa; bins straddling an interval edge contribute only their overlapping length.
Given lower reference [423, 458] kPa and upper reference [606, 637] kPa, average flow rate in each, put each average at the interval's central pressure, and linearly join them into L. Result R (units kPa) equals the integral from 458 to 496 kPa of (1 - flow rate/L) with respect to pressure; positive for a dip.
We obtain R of -2.6 kPa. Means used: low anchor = 157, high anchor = 143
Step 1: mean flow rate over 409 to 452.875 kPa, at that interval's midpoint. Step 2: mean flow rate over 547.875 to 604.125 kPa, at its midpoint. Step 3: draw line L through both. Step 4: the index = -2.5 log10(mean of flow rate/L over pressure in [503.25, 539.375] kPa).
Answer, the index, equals 0.138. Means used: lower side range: 154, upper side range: 156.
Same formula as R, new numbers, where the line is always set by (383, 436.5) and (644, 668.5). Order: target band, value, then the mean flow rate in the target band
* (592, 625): -3.0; 141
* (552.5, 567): -1.8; 154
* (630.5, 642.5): -1.4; 139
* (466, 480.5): -2.6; 176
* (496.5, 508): 0.1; 144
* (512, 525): 0.7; 135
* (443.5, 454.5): -0.2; 156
